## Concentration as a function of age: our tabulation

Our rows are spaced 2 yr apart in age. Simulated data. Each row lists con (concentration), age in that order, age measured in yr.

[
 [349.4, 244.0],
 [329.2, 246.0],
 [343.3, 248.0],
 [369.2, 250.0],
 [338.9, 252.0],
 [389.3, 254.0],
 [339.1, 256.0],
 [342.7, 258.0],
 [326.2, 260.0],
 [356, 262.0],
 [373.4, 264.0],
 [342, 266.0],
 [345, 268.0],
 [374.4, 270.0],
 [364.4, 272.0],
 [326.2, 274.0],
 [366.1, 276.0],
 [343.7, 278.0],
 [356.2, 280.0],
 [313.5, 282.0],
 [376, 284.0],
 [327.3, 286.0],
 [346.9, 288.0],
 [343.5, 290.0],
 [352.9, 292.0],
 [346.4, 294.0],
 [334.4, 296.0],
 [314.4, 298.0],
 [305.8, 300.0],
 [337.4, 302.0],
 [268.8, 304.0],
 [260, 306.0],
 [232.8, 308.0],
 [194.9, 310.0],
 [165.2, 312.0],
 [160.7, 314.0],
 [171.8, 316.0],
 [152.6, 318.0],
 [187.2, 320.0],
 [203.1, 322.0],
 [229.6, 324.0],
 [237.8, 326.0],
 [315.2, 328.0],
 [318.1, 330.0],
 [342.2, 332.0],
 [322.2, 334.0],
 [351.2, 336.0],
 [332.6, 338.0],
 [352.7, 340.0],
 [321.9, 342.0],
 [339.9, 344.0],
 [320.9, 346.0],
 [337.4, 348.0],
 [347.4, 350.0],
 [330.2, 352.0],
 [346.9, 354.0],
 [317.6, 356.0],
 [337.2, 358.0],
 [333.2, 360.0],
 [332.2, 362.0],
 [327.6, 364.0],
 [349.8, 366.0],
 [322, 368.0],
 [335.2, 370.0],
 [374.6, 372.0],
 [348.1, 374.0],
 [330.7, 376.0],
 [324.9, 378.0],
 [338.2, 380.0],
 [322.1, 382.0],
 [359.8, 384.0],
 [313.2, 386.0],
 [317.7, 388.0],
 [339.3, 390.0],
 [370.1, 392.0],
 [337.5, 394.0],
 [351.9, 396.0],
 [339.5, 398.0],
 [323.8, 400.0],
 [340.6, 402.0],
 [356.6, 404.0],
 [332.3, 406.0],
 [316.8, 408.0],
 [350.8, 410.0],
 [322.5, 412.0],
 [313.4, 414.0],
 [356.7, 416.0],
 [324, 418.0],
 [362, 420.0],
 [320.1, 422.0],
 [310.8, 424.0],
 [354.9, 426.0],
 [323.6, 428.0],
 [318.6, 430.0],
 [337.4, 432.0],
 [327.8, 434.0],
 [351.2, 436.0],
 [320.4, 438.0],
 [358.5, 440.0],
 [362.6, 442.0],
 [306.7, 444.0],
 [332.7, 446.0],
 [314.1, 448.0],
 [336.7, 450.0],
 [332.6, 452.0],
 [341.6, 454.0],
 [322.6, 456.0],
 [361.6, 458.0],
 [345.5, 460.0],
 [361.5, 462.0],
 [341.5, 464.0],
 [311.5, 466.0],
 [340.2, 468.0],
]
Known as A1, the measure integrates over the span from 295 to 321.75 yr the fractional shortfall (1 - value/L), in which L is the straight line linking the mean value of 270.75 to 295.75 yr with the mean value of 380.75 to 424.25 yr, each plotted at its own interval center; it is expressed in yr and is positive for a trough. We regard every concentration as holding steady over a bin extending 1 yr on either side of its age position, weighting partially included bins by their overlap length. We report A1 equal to 8.4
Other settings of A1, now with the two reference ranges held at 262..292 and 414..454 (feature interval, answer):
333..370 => 0.8 yr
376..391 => 0.4 yr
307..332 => 9.1 yr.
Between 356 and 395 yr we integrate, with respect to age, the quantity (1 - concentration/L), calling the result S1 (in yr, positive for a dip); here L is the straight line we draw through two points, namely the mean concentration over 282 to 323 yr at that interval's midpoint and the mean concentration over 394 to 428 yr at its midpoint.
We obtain -2.84 yr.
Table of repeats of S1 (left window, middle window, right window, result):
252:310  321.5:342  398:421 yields 1.9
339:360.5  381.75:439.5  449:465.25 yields 0.7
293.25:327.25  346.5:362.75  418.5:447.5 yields -3.6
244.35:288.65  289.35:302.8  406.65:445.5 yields 0.5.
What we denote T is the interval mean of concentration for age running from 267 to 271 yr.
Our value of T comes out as 360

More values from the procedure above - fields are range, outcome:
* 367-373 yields 344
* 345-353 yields 334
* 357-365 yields 333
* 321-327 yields 224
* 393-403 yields 339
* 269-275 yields 355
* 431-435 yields 333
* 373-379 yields 335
